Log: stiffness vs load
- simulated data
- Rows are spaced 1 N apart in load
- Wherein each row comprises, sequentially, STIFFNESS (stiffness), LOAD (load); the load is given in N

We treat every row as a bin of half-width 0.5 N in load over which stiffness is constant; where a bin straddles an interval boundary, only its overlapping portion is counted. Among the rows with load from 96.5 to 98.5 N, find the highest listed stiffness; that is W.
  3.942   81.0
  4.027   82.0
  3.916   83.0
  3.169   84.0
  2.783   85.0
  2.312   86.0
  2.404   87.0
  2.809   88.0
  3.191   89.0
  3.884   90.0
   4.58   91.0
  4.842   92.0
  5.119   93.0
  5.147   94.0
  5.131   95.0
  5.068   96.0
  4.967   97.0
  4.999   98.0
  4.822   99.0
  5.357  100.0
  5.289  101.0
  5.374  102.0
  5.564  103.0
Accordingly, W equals 4.999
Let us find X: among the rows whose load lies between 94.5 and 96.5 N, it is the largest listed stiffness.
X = 5.131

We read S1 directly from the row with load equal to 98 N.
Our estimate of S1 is 4.999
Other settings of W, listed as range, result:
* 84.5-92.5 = 4.842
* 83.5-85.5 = 3.169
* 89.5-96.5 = 5.147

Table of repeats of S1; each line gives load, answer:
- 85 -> 2.783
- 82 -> 4.027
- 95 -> 5.131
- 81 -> 3.942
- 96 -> 5.068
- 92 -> 4.842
